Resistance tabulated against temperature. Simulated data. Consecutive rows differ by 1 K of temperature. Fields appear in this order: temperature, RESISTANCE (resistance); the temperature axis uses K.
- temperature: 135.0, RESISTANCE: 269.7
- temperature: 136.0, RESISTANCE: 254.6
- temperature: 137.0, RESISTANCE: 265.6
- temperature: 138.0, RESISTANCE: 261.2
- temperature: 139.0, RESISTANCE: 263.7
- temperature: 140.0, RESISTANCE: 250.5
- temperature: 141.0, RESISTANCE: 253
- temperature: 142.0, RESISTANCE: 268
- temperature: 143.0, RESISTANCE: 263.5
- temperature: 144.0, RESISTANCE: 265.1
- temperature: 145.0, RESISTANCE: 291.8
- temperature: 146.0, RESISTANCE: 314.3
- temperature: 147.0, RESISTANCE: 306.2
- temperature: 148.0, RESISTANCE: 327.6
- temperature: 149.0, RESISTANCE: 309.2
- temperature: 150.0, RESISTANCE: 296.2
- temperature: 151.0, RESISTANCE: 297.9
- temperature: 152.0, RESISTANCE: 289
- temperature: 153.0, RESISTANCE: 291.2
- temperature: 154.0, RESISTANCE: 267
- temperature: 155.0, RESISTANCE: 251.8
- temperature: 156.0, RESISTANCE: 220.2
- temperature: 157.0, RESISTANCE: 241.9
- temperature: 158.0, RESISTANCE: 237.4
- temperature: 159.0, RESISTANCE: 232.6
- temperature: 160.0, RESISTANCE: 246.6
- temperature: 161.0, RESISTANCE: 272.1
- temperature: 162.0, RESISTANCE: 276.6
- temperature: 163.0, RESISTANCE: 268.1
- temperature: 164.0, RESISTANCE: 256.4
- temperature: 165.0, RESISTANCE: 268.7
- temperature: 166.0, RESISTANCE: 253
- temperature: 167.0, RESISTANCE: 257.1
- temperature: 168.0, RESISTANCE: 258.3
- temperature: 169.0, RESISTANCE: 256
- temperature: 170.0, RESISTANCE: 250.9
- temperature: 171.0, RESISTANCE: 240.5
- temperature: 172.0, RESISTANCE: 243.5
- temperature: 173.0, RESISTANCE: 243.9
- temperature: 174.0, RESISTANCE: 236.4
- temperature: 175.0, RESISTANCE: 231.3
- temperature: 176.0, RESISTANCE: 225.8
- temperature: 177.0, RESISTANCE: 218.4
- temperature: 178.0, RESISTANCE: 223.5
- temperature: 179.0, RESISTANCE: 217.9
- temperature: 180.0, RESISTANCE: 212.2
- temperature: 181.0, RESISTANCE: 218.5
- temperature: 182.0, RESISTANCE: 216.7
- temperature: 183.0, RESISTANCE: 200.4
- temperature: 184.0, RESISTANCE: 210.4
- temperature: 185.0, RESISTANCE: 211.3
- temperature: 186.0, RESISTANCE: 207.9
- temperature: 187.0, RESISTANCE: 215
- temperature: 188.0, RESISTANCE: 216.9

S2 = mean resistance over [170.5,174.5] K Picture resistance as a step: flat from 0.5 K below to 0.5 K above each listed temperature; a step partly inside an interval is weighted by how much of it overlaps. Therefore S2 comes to 241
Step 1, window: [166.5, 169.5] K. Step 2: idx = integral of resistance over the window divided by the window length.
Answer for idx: 257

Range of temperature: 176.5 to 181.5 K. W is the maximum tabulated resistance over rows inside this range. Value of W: 223.5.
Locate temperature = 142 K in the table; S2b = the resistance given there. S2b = 268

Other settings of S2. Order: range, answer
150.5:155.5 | 279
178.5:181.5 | 216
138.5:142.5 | 259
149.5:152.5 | 294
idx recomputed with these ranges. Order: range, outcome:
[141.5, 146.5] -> 281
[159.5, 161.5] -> 259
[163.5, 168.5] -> 259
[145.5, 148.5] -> 316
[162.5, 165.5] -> 264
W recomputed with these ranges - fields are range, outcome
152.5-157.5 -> 291.2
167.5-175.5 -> 258.3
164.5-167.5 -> 268.7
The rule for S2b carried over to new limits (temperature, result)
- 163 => 268.1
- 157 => 241.9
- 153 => 291.2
